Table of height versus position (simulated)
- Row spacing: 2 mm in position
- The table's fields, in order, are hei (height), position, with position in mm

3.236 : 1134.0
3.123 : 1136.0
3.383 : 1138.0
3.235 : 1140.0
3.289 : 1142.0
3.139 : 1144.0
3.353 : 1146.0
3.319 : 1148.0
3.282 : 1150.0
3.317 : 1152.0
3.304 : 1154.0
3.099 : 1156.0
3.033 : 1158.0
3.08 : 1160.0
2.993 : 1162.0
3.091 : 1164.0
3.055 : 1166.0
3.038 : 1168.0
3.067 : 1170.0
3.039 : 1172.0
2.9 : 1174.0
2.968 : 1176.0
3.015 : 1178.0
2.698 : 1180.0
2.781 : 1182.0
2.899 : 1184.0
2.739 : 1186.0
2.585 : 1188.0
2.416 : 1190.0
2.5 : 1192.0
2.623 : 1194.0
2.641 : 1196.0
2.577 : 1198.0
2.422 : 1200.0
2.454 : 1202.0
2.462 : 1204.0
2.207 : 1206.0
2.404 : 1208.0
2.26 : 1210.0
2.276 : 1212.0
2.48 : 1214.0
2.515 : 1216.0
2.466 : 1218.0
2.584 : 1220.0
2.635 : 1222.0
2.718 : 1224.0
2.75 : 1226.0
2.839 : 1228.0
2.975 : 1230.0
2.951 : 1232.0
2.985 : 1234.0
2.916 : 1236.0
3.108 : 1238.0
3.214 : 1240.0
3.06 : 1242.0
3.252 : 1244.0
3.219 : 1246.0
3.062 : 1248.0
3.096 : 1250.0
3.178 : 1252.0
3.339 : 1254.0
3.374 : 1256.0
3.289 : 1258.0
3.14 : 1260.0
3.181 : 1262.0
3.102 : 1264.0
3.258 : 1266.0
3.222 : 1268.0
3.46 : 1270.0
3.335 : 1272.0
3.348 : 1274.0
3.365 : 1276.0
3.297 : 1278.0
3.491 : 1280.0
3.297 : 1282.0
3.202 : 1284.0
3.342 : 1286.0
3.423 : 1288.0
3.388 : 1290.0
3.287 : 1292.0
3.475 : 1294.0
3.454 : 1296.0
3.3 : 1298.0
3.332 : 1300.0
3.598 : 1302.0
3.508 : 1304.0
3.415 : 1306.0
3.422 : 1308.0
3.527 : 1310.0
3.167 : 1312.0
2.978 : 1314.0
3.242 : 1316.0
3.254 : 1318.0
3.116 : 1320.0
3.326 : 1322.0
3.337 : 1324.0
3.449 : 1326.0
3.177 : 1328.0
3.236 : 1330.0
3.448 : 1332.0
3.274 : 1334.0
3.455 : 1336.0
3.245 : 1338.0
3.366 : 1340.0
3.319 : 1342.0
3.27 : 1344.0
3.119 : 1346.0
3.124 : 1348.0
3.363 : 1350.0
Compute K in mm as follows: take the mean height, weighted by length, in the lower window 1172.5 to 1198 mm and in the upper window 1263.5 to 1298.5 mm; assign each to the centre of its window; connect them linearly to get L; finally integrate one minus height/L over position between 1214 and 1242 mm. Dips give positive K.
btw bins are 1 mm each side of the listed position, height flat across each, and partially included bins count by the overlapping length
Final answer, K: 1.8 mm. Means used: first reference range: 2.73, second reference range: 3.34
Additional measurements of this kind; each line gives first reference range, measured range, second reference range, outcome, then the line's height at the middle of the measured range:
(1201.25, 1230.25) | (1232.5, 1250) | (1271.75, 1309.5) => -1.74 mm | 2.82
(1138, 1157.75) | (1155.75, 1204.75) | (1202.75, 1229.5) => 1.77 mm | 2.91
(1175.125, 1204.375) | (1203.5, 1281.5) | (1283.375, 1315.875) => 0.76 mm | 2.99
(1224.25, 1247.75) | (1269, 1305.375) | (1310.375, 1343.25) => -2.52 mm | 3.16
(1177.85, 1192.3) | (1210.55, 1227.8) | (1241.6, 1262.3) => 2.32 mm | 2.95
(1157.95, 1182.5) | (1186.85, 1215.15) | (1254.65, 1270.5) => 5.70 mm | 3.07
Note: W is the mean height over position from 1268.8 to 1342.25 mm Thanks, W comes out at 3.34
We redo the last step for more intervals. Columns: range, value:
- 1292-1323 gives 3.34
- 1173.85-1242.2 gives 2.68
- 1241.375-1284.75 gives 3.26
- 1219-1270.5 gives 3.07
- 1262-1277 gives 3.29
